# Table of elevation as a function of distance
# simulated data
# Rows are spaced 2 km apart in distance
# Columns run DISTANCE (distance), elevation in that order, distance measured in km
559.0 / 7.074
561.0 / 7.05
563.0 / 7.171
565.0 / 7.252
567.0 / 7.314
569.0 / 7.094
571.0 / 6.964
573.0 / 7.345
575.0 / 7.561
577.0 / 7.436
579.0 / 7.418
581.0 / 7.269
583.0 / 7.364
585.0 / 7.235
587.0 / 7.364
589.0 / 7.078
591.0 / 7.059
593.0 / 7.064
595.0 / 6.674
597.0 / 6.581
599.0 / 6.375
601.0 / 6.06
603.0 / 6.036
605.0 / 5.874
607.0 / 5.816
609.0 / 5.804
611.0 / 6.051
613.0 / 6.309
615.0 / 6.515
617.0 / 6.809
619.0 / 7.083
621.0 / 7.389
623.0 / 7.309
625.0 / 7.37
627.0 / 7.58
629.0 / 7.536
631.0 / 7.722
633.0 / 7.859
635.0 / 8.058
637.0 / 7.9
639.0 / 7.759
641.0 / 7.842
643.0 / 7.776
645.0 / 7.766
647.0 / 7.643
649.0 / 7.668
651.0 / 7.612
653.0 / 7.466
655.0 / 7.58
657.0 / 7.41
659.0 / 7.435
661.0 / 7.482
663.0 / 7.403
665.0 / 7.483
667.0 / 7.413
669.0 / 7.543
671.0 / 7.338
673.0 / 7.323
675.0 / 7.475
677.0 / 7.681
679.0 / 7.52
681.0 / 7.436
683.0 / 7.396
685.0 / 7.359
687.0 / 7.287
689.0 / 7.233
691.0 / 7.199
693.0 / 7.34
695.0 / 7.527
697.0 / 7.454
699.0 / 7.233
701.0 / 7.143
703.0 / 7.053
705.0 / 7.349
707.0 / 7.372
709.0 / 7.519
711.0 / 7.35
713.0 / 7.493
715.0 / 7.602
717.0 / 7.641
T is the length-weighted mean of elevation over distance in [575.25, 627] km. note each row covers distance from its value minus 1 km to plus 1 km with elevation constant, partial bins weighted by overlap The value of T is 6.8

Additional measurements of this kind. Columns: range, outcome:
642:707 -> 7.44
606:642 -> 7.15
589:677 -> 7.17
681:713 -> 7.33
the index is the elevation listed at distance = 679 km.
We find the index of 7.52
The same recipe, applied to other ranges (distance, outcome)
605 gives 5.874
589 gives 7.078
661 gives 7.482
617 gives 6.809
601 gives 6.06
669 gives 7.543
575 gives 7.561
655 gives 7.58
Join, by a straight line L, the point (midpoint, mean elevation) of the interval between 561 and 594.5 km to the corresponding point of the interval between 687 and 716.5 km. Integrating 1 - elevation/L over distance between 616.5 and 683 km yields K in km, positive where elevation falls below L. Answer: -2.2 km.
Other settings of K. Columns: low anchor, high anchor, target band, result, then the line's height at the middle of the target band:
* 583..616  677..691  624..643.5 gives -2.5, 6.87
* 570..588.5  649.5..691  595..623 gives 3.6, 7.36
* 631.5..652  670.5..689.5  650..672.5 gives 0.4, 7.6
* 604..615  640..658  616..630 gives -1.5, 6.57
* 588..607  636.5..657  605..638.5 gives 0.2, 7.08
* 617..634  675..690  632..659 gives -1.0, 7.43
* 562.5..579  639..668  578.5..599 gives 0.8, 7.34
